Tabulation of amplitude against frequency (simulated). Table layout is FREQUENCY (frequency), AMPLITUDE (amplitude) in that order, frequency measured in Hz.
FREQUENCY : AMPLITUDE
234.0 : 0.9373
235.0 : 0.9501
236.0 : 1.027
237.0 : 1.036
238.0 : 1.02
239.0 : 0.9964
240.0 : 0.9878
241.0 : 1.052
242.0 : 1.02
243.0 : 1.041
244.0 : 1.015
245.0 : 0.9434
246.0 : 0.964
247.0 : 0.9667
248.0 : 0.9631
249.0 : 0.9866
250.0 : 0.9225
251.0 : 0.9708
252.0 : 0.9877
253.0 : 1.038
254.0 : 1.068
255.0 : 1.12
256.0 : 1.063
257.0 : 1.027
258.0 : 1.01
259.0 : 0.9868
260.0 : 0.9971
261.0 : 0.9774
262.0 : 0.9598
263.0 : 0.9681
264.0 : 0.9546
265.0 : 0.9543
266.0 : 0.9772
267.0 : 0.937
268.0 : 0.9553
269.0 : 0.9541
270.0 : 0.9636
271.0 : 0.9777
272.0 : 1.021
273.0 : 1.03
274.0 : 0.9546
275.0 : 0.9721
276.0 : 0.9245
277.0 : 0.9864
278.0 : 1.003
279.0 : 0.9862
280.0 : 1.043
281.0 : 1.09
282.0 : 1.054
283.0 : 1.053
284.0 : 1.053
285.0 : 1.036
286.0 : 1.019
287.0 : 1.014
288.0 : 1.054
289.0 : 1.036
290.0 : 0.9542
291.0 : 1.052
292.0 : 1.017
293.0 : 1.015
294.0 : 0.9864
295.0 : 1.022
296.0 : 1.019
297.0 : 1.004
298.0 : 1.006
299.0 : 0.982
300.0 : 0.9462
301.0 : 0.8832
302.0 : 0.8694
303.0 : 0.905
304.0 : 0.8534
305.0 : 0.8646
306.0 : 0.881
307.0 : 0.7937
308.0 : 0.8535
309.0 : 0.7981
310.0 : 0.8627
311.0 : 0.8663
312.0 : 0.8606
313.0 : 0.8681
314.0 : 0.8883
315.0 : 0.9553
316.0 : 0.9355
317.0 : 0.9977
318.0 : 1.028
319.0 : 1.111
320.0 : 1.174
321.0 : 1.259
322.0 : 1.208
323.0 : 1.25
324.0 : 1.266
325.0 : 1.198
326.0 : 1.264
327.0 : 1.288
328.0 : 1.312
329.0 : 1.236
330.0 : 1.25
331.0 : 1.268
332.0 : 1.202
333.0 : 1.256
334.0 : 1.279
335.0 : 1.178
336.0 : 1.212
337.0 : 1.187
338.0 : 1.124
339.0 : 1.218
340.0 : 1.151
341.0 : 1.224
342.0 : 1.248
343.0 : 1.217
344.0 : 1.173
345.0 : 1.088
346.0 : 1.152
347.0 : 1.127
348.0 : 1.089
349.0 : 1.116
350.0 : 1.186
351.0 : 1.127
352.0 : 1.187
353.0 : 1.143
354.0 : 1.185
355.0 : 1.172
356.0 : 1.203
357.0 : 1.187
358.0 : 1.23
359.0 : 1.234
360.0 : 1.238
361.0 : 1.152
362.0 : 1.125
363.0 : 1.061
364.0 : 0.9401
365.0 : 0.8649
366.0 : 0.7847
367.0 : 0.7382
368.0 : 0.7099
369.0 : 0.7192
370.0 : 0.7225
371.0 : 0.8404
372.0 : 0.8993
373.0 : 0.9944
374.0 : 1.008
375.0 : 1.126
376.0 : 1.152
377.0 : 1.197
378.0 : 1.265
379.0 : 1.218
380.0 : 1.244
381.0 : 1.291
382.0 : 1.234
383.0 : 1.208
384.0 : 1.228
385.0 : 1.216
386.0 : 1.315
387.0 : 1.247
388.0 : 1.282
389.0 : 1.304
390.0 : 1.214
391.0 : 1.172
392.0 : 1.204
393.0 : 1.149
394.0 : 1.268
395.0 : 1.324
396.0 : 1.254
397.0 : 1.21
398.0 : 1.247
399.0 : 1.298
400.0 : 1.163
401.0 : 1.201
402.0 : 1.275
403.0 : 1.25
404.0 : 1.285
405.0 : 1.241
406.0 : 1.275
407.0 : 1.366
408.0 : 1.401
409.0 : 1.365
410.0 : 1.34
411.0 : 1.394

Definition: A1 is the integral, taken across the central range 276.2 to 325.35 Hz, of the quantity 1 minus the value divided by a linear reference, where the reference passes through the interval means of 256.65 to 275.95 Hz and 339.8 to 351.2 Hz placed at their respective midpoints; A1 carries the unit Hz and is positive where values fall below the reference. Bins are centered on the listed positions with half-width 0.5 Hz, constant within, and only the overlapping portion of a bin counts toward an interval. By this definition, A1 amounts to 2.8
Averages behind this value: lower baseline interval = 0.976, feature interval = 0.996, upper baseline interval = 1.16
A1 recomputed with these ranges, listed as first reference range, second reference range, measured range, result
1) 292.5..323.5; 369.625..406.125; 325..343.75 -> -3.4 Hz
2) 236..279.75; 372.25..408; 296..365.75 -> 1.9 Hz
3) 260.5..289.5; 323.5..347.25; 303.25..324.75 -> 3.0 Hz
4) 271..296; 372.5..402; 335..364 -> -0.6 Hz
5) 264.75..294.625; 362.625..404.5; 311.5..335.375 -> -2.1 Hz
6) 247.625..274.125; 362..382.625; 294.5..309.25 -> 1.2 Hz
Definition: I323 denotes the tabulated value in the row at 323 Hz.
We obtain 1.25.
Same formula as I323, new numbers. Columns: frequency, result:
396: 1.254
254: 1.068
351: 1.127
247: 0.9667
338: 1.124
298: 1.006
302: 0.8694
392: 1.204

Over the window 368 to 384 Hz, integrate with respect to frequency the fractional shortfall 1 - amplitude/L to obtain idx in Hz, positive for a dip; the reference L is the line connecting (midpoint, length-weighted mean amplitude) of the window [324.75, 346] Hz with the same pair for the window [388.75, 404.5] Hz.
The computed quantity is 2.12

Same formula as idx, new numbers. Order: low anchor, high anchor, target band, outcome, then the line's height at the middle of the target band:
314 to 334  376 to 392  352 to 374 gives 3.71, 1.22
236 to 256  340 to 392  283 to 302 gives 0.85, 1.05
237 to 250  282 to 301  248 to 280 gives 0.44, 1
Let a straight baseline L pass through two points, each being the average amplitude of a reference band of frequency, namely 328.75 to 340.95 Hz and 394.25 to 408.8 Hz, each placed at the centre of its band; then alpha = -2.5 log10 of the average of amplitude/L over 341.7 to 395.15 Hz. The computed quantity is 0.11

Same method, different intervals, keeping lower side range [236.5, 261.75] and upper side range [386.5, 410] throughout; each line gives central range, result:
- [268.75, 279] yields 0.07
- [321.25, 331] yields -0.10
